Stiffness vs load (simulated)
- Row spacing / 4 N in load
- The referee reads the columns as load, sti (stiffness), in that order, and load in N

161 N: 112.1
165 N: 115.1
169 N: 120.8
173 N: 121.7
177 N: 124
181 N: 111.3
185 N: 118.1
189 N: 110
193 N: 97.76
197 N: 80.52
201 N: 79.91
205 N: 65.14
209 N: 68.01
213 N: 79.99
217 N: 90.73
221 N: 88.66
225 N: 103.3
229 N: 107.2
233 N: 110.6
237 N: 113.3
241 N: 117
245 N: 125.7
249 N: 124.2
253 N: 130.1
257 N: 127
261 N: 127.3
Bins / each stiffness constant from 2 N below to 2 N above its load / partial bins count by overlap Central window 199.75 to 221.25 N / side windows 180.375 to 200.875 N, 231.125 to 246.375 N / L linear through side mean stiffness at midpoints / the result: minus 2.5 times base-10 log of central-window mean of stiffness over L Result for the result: 0.35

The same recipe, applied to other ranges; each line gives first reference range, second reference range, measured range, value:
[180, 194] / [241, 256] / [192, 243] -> 0.266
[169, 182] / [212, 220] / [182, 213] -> 0.158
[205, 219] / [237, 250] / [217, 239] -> -0.043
